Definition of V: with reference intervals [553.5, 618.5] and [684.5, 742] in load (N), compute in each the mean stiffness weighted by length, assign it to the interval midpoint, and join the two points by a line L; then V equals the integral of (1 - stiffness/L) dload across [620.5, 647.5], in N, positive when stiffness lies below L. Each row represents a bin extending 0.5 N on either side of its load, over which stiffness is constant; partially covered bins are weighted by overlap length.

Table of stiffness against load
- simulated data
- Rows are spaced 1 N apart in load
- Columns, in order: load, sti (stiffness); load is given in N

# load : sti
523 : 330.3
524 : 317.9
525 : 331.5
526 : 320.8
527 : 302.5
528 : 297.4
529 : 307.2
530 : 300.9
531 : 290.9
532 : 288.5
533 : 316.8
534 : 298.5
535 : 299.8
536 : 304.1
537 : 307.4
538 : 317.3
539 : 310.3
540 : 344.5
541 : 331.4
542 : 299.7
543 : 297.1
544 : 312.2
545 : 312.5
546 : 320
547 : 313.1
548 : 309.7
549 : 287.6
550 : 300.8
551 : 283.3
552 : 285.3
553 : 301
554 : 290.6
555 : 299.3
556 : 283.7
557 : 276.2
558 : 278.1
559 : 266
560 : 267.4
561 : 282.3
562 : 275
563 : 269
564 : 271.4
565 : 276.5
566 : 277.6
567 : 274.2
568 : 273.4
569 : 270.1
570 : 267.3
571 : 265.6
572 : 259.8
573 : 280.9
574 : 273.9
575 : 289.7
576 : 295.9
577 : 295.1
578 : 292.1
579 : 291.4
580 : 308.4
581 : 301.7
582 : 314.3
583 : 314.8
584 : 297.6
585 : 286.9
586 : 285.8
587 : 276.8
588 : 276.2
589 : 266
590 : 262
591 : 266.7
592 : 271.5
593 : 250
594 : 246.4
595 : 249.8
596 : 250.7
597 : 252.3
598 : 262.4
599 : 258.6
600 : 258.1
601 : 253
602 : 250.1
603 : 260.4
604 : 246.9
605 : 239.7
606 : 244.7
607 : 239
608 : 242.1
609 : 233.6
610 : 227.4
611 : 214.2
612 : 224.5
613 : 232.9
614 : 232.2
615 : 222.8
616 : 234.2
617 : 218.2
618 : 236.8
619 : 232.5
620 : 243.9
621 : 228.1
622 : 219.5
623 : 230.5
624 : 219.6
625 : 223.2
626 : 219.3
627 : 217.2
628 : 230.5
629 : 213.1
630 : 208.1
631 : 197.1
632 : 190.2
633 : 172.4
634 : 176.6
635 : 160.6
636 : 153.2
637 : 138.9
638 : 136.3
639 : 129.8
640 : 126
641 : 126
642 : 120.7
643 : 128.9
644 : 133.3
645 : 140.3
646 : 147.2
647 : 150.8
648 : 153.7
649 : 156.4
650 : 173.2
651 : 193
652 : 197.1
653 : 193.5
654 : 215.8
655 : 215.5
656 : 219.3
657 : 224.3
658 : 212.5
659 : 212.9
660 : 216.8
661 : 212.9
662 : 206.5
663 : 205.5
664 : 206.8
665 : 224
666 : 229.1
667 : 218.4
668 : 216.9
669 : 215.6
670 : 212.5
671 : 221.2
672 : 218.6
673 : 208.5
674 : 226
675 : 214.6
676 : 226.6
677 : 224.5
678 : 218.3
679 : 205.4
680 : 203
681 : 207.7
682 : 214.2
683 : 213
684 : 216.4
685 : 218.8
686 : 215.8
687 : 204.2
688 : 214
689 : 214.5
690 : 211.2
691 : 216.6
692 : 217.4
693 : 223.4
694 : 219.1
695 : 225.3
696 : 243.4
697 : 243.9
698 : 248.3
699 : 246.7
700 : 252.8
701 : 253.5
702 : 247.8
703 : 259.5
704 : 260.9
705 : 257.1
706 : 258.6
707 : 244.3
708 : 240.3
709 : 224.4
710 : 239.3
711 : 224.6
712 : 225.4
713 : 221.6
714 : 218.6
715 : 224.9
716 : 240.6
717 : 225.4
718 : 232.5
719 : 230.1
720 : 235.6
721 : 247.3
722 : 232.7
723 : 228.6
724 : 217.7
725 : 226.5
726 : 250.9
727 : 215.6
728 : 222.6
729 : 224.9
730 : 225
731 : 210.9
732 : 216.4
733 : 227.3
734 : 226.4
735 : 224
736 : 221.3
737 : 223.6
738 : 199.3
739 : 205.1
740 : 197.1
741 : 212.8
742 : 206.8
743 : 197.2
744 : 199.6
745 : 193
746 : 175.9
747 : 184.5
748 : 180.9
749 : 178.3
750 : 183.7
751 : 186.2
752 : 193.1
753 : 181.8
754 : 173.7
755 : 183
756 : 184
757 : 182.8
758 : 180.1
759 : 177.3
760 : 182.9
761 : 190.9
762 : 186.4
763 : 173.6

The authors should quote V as 8.2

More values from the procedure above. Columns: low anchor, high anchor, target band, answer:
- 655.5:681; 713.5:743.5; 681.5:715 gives -1.9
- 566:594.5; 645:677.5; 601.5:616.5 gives 1.0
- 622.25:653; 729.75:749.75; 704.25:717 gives -2.6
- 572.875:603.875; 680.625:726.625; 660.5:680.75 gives 2.3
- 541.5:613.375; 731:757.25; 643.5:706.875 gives 4.0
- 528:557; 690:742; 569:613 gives 2.7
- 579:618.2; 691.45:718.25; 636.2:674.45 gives 9.4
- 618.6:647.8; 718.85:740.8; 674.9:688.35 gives -0.9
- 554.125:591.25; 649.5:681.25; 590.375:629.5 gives 2.4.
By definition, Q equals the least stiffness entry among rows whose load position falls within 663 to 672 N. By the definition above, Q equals 205.5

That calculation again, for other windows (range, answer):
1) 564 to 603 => 246.4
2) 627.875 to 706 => 120.7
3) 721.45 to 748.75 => 175.9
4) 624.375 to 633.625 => 172.4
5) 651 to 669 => 193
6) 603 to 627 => 214.2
